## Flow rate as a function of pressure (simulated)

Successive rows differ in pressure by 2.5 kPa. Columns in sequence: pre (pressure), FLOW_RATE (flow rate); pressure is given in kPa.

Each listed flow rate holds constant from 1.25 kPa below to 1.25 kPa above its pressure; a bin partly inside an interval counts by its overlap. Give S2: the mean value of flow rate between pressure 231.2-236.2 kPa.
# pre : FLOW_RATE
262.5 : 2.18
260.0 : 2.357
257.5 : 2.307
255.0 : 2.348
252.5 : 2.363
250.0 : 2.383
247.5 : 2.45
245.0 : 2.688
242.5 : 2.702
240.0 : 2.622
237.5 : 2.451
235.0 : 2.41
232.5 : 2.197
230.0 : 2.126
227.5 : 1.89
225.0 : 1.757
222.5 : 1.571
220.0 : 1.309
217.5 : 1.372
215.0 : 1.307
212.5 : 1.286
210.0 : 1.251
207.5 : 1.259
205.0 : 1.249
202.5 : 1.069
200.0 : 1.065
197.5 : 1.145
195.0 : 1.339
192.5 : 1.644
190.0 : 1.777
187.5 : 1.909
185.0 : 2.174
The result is 2.3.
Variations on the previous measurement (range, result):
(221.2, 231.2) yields 1.83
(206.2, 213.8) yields 1.27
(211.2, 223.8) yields 1.37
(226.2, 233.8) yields 2.07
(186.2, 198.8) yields 1.56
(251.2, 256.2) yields 2.36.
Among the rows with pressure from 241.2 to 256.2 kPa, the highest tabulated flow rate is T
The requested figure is 2.702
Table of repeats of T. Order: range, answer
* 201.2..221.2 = 1.372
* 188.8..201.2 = 1.777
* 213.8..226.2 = 1.757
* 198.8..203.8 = 1.069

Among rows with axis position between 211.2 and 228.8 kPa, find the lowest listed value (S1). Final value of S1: 1.286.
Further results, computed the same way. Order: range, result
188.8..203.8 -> 1.065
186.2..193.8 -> 1.644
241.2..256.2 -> 2.348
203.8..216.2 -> 1.249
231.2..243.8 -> 2.197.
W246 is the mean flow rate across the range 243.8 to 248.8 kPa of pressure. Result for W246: 2.57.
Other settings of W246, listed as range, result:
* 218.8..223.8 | 1.44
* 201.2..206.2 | 1.16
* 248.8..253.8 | 2.37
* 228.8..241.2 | 2.36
